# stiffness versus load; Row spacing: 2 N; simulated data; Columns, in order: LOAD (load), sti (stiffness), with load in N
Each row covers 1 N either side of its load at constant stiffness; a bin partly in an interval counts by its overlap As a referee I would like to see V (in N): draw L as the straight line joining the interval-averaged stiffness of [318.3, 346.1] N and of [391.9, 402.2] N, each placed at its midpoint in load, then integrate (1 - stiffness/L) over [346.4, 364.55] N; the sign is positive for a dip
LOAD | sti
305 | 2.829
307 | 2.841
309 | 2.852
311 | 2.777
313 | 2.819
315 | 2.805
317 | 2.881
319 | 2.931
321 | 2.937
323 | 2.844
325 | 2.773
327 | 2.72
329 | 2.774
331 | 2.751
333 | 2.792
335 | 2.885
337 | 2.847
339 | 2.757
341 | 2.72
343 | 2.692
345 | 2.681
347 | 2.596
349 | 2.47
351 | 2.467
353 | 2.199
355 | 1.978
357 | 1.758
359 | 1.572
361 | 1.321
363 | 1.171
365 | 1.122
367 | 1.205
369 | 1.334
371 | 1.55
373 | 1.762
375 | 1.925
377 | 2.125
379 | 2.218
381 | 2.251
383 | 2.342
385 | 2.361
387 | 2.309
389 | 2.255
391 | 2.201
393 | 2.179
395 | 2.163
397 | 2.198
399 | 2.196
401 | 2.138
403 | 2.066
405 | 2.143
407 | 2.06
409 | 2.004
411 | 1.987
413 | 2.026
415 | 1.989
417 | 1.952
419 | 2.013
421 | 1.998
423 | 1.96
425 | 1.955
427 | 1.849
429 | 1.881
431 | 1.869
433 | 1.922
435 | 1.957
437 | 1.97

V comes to 4.7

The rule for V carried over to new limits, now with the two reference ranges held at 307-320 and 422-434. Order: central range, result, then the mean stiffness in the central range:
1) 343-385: 8.6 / 1.93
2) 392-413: 0.1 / 2.11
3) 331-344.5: -0.7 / 2.78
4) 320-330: -0.2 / 2.81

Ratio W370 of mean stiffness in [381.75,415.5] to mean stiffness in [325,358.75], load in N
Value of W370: 0.85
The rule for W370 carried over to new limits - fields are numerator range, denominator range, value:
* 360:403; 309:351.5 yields 0.70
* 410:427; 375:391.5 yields 0.88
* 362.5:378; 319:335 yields 0.55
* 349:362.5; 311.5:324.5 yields 0.66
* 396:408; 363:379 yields 1.34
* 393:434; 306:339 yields 0.72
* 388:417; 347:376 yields 1.22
